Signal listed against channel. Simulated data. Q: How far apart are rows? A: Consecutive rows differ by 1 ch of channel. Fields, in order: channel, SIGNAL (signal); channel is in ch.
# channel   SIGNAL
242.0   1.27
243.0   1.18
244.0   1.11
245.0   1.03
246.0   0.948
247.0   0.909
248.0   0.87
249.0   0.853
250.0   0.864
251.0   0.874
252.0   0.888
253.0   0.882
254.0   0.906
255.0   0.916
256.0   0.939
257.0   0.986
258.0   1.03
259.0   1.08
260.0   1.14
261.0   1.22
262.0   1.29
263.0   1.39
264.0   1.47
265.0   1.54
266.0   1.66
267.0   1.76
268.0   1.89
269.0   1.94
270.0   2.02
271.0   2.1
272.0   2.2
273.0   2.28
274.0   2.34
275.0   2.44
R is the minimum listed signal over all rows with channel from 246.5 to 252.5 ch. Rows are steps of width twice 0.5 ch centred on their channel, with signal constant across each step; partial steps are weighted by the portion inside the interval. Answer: 0.853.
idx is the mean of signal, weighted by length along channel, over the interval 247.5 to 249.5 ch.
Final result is 0.861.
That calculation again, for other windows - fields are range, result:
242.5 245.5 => 1.11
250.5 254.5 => 0.888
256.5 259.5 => 1.03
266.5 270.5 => 1.9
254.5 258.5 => 0.968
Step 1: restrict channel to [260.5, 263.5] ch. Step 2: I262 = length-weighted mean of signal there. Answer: 1.3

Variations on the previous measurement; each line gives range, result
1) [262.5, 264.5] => 1.43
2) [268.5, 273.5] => 2.11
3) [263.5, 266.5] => 1.56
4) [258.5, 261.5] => 1.15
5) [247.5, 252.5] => 0.87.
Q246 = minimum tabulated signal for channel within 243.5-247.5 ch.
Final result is 0.909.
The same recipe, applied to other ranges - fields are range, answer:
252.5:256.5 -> 0.882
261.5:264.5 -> 1.29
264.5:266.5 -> 1.54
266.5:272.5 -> 1.76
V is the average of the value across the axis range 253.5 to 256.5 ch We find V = 0.92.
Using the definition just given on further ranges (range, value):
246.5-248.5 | 0.889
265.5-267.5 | 1.71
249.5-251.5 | 0.869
